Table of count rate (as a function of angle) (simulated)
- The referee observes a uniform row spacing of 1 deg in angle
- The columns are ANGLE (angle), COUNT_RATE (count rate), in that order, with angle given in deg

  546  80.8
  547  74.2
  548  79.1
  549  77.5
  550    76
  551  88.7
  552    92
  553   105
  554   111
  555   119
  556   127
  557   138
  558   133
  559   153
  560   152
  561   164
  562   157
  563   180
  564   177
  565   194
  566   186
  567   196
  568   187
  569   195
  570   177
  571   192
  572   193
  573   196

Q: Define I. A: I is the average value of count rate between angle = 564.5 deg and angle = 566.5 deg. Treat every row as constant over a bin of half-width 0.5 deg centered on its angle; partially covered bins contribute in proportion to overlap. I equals 190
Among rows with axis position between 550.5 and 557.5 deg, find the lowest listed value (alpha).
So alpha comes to 88.7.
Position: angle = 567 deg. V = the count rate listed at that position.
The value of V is 196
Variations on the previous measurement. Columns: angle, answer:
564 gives 177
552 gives 92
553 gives 105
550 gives 76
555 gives 119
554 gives 111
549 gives 77.5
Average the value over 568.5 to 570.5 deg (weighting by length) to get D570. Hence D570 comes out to 186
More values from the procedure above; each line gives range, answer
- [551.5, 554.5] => 103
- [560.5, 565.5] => 174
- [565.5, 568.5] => 190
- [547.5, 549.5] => 78.3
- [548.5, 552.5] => 83.5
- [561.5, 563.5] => 168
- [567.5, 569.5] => 191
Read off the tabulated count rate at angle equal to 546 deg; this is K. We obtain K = 80.8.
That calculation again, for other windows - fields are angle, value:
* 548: 79.1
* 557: 138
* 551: 88.7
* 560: 152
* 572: 193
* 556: 127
